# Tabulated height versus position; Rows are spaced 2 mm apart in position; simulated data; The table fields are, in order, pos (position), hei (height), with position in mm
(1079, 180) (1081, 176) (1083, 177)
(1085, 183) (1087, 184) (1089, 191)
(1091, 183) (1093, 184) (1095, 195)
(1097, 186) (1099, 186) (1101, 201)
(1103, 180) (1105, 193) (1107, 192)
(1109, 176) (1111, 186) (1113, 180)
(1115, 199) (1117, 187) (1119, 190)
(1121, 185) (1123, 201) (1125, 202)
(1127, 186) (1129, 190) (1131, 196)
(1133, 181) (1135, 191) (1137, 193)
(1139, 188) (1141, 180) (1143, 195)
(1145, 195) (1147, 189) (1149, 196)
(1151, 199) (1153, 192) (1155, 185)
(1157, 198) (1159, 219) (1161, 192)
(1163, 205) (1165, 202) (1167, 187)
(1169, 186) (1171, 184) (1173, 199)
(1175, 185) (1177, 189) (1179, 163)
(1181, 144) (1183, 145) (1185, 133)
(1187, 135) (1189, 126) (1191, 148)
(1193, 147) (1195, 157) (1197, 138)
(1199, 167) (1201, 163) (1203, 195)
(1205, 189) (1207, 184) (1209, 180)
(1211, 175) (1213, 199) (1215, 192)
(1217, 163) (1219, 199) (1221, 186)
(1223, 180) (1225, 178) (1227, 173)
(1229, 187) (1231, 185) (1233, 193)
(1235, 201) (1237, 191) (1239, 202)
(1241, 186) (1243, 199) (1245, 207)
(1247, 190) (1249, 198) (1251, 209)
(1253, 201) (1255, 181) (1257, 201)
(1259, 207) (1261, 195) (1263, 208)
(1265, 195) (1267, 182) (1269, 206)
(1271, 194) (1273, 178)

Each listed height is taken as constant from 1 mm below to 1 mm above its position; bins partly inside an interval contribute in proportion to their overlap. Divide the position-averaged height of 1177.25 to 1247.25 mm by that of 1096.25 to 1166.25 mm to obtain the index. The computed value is 0.9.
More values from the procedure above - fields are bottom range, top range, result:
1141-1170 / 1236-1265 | 1.02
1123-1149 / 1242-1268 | 1.04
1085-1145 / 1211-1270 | 1.02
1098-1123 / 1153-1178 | 1.03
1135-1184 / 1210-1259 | 1.02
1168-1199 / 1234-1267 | 1.24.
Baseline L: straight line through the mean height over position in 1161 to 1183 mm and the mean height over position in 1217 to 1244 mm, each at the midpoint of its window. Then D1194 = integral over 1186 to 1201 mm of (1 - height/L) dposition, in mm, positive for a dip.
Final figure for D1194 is 3.11 mm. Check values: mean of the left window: 183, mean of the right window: 188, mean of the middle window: 147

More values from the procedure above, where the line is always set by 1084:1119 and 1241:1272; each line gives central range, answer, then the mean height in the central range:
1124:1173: -0.6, 193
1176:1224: 6.8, 167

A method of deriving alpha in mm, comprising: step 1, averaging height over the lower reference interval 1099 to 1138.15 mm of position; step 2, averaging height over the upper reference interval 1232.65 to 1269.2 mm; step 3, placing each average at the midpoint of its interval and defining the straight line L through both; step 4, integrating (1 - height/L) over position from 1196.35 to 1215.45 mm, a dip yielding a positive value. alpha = 1.6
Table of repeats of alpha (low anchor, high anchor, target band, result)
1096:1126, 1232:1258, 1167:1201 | 5.9 mm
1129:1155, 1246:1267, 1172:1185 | 1.7 mm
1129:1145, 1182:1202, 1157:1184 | -3.6 mm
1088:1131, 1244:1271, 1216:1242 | 1.3 mm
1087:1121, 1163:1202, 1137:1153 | -1.5 mm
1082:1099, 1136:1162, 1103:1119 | 0.1 mm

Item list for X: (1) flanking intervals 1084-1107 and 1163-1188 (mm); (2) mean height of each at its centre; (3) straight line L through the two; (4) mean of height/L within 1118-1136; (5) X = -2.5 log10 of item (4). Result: -0.06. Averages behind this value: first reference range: 188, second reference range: 172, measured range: 191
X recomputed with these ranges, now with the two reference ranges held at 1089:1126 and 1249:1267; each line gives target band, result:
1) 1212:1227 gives 0.067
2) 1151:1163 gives -0.032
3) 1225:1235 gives 0.064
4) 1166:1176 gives 0.028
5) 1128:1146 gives 0.007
